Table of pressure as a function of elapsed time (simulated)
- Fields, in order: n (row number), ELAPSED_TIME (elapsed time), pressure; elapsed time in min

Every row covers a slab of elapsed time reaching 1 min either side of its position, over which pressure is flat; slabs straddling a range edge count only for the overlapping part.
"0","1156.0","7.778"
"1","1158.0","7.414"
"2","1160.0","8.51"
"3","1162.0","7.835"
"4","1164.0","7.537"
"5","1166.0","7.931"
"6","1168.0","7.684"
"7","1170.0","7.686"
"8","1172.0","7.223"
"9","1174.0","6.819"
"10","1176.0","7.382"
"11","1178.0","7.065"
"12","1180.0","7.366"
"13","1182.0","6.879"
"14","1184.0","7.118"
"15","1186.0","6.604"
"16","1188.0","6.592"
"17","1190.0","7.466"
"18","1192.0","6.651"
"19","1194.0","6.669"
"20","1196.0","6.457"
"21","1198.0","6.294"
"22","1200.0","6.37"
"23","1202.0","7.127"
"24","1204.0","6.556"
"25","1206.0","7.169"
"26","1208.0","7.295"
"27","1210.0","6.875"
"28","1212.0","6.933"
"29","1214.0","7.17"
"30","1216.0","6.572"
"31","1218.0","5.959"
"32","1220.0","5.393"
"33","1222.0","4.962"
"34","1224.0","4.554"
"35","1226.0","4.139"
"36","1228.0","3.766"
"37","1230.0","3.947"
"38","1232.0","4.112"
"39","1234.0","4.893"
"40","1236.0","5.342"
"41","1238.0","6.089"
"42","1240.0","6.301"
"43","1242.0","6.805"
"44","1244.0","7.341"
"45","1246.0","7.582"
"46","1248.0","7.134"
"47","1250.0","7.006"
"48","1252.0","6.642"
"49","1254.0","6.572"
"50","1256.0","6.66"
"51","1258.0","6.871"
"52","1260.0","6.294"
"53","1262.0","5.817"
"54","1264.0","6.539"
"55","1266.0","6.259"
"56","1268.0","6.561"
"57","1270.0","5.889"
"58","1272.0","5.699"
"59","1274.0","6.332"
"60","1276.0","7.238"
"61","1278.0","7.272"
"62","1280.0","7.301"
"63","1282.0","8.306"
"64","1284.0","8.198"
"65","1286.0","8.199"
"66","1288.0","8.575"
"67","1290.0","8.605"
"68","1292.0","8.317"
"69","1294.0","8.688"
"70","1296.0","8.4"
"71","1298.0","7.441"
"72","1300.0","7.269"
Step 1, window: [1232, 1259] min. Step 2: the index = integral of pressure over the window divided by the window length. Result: 6.47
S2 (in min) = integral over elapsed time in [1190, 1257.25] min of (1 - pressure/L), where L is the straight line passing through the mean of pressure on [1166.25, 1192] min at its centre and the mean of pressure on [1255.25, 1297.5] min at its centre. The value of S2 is 9.5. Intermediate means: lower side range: 7.16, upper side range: 7.24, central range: 6.18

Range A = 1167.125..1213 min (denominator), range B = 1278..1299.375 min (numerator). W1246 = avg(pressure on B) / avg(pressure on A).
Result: 1.2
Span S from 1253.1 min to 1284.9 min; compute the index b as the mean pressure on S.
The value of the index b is 6.73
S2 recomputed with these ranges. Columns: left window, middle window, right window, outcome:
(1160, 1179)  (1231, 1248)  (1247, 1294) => 2.6 min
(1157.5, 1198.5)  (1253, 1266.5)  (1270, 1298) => 2.0 min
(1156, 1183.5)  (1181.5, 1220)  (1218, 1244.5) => -2.6 min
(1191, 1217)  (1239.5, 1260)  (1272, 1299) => 1.4 min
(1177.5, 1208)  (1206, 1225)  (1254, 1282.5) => 1.5 min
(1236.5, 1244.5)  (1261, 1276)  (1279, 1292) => 2.7 min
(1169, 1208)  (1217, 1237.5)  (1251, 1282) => 6.1 min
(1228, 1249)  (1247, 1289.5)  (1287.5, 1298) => 1.8 min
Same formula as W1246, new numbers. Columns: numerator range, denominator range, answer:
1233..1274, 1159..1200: 0.89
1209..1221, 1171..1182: 0.91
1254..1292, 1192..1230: 1.16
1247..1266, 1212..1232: 1.27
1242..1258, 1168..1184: 0.96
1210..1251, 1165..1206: 0.83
